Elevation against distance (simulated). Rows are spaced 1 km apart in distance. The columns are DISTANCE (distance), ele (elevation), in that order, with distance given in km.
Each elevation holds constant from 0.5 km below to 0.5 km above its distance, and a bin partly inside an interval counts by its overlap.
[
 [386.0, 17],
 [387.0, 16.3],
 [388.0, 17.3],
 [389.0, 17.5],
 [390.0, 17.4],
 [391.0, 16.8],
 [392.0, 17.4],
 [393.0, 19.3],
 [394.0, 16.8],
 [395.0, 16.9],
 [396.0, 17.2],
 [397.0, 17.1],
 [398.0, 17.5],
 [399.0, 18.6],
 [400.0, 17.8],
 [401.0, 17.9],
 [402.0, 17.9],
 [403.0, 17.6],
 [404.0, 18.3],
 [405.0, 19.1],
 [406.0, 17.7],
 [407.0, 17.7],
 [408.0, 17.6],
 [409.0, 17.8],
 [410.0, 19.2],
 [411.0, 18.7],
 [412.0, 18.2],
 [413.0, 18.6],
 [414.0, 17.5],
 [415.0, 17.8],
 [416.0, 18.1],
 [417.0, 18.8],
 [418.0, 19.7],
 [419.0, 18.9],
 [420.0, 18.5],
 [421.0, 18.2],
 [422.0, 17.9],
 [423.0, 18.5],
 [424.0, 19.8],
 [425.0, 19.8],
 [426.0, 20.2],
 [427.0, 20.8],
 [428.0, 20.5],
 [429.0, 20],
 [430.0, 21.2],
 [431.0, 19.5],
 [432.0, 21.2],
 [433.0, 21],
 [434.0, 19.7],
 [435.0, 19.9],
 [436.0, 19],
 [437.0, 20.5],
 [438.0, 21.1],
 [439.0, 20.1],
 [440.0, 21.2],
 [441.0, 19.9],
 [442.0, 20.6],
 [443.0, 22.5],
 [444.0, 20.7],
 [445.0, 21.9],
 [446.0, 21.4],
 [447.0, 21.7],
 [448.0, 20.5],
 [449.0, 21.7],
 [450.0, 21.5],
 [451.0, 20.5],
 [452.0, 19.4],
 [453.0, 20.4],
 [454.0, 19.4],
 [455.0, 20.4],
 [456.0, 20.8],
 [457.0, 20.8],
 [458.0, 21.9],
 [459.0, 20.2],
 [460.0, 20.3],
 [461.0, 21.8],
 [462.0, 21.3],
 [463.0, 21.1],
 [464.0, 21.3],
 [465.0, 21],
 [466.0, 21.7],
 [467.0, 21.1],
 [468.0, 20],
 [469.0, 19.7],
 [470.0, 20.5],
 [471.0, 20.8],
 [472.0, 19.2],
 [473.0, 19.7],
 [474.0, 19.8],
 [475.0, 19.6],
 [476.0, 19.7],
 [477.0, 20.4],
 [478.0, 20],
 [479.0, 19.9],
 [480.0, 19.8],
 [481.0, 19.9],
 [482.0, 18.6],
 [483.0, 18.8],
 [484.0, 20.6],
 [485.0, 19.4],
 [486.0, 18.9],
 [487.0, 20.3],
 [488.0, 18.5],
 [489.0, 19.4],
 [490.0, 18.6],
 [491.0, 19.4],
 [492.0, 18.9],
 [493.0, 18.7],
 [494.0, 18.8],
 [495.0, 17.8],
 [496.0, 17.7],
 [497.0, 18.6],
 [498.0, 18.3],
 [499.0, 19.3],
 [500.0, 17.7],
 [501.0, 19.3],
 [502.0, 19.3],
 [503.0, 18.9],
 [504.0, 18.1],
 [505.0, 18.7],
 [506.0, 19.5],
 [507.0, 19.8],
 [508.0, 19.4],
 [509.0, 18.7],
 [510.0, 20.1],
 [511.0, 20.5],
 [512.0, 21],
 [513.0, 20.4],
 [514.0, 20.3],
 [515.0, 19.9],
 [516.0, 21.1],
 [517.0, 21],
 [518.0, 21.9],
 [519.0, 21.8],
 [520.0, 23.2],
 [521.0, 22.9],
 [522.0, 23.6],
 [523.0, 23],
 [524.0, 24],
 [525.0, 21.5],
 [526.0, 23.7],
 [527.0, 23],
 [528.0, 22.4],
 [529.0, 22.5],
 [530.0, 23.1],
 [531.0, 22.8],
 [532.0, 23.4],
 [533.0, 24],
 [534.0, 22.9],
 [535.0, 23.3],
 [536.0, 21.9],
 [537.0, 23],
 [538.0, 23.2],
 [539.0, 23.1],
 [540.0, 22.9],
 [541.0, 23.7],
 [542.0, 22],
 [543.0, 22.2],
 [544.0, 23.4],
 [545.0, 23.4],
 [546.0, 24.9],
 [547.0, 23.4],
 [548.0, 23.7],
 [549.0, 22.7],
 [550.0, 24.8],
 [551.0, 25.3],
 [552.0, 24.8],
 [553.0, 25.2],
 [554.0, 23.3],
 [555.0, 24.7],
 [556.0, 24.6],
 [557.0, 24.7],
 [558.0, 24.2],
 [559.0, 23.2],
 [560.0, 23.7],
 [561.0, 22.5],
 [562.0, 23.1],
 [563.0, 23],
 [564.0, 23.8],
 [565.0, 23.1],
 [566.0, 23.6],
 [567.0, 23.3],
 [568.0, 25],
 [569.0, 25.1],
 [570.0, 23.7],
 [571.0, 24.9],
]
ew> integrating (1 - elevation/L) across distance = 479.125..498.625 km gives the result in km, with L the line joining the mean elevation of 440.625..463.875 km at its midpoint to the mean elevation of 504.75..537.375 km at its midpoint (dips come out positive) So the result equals 2.1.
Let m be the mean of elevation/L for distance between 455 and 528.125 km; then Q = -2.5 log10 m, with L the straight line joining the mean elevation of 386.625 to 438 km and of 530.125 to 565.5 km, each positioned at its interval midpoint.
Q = 0.06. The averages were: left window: 18.6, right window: 23.5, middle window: 20.2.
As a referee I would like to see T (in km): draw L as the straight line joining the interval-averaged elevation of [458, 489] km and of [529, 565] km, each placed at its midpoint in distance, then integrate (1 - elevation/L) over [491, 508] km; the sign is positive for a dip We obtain 2.1 km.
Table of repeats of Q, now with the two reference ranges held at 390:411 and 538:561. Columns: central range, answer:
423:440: -0.07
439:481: -0.02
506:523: 0.07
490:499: 0.16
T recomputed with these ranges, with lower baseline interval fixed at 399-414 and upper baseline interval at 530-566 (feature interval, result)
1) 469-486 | 0.9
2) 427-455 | -1.7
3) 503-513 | 1.1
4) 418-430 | -0.4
